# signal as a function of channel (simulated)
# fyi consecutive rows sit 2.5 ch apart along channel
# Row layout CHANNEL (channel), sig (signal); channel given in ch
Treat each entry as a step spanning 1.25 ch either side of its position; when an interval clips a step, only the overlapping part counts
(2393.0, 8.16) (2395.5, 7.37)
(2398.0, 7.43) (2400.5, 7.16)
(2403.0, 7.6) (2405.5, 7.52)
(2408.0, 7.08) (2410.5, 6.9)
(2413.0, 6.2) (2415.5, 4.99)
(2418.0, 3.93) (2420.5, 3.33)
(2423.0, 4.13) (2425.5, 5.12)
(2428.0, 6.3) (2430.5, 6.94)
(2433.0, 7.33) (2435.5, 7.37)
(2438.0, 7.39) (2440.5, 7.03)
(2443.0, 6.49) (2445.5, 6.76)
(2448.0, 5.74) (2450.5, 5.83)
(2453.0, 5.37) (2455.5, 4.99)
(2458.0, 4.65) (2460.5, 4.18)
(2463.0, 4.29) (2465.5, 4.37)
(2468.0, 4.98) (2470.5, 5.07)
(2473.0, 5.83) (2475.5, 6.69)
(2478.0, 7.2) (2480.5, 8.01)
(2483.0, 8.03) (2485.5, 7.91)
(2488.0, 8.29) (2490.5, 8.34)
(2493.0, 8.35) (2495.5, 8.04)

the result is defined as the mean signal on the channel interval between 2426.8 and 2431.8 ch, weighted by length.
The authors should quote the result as 6.63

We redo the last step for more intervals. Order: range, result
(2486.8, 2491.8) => 8.32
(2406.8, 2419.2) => 5.82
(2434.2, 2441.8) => 7.26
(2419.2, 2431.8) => 5.17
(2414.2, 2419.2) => 4.48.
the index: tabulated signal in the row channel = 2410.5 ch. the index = 6.9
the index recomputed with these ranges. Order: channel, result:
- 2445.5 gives 6.76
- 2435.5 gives 7.37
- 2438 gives 7.39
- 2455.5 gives 4.99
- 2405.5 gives 7.52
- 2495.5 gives 8.04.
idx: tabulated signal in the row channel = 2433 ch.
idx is 7.33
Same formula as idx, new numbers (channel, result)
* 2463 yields 4.29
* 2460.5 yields 4.18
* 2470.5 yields 5.07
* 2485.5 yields 7.91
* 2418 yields 3.93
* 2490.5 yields 8.34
